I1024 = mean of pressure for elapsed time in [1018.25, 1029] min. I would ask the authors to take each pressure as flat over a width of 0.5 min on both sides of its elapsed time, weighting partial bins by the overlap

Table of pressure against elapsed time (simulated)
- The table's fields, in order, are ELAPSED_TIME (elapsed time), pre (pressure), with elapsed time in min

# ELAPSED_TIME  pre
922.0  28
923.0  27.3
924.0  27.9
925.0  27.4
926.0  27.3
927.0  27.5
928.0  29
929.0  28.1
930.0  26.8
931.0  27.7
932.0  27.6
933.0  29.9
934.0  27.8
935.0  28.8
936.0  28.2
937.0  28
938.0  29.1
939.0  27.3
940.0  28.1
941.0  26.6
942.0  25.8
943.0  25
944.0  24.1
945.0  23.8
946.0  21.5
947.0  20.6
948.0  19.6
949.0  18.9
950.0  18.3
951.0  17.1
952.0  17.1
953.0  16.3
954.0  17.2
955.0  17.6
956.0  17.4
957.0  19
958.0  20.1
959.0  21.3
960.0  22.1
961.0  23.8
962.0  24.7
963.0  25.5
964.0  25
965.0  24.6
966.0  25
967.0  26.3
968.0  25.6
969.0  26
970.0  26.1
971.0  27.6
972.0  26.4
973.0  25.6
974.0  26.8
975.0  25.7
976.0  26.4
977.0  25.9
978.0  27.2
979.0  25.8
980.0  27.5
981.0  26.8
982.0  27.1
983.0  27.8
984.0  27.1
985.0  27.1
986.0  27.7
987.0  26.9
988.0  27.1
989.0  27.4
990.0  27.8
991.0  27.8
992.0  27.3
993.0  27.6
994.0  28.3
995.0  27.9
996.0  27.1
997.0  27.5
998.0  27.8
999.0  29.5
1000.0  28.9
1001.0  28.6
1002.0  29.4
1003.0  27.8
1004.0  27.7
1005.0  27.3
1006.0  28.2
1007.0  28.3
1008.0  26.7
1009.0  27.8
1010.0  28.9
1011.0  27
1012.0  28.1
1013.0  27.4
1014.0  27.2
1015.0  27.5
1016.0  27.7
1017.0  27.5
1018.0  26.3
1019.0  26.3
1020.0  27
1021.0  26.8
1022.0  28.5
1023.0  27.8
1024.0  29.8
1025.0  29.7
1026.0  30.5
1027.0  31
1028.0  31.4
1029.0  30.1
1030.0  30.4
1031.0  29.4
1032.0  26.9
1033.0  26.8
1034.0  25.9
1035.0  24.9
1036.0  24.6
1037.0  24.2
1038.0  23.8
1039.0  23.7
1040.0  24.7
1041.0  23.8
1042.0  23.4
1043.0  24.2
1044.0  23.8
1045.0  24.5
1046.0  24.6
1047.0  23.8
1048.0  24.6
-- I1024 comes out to 28.9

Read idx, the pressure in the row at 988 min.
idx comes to 27.1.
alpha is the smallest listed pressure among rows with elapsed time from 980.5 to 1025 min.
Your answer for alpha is 26.3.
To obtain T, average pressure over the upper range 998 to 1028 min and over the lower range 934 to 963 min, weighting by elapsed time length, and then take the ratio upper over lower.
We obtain 1.25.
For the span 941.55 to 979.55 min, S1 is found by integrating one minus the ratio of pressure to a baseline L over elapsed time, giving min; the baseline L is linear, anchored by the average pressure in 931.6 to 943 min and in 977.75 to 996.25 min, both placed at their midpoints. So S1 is 6.34 min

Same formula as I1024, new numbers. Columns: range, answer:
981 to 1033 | 28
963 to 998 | 26.8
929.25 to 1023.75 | 25.8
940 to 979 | 23.1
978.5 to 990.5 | 27.2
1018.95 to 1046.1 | 26.8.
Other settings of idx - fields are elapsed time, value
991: 27.8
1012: 28.1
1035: 24.9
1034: 25.9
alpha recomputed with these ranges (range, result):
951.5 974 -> 16.3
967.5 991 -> 25.6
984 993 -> 26.9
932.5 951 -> 17.1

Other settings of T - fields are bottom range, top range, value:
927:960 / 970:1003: 1.16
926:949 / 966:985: 1.01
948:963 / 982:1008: 1.42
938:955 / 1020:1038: 1.28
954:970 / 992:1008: 1.23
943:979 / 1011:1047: 1.18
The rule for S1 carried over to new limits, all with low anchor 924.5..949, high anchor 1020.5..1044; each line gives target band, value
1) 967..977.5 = 0.1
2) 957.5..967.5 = 1.0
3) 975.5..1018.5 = -1.3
